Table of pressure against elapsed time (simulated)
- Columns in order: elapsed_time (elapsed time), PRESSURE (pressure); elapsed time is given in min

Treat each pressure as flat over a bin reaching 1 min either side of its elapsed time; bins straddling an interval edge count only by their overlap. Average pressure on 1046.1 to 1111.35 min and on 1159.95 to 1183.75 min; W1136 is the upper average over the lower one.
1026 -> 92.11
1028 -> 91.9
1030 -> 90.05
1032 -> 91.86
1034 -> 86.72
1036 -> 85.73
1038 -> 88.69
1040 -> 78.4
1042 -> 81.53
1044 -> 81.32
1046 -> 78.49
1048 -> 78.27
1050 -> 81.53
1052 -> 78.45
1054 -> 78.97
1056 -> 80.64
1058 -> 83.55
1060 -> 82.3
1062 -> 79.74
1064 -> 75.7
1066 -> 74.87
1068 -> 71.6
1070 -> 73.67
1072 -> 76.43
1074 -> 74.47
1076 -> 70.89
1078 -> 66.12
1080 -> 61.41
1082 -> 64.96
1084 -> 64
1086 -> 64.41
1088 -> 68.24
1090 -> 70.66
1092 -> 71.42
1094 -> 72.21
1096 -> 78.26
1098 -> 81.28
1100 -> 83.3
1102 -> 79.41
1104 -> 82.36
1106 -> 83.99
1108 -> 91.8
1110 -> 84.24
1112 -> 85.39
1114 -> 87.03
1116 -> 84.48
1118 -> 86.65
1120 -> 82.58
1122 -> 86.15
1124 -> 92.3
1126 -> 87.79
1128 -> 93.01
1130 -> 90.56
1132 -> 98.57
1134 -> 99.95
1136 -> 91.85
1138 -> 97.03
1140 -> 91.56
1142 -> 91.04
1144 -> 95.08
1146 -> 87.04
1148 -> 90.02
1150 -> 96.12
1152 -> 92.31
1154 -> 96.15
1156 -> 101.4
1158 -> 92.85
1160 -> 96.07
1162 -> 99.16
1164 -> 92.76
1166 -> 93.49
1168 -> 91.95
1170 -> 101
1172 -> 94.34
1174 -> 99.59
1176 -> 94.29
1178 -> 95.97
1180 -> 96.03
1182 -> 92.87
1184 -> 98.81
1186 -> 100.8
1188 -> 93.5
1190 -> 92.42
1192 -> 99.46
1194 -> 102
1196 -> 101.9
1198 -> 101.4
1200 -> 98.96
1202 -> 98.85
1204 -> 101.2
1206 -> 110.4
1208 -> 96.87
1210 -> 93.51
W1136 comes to 1.26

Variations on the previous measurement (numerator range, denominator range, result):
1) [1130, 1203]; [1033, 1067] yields 1.19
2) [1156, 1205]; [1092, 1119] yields 1.18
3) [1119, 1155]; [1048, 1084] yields 1.23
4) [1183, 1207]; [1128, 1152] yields 1.07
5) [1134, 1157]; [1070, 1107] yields 1.29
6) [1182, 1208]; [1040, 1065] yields 1.25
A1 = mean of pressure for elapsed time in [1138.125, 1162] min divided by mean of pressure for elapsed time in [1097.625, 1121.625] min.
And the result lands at 1.11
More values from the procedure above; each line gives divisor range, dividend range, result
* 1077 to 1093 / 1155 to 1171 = 1.45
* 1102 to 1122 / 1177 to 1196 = 1.14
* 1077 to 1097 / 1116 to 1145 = 1.34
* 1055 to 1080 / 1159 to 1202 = 1.29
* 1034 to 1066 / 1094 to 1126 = 1.04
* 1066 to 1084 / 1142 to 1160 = 1.34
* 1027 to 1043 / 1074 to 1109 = 0.85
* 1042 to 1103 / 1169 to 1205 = 1.31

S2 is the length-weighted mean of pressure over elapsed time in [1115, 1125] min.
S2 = 86.4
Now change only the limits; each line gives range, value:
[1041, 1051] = 80.2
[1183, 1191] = 96.4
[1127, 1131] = 91.8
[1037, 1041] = 83.5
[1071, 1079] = 72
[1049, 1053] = 80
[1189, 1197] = 98.9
